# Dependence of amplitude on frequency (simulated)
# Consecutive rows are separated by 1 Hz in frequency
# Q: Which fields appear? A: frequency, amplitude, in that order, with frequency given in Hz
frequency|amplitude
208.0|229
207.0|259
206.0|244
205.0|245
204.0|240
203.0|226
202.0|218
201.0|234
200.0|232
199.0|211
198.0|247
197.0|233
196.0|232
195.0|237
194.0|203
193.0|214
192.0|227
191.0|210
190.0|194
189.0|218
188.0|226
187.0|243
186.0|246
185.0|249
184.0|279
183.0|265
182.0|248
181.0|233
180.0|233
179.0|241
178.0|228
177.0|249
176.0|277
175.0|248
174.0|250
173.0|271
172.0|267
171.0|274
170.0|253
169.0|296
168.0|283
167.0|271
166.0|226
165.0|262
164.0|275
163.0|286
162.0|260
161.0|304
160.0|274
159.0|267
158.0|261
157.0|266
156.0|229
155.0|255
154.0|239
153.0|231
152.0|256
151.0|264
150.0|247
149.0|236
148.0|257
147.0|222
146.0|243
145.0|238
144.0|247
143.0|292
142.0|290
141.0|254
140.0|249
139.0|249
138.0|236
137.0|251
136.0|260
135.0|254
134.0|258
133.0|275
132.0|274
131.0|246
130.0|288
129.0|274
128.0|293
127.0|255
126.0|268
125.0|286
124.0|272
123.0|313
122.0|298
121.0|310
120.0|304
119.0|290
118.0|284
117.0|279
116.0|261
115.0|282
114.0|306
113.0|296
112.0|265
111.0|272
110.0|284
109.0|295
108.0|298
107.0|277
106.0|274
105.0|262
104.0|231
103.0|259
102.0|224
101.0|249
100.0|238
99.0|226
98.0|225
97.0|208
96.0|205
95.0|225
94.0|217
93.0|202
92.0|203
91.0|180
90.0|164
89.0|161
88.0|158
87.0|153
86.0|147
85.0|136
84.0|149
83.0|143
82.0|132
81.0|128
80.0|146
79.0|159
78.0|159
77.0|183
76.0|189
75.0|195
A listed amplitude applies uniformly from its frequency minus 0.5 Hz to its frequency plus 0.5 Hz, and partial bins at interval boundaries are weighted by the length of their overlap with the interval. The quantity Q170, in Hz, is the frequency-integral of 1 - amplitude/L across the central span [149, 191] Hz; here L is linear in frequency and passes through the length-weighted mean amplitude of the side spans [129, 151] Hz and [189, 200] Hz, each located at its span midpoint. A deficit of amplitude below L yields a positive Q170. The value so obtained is -3.0 Hz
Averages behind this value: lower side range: 256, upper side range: 221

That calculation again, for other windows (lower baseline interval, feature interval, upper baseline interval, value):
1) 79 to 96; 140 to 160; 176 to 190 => -3.4 Hz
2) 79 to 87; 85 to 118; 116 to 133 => -4.6 Hz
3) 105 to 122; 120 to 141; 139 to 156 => -0.2 Hz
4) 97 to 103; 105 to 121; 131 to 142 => -2.9 Hz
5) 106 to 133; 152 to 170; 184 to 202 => -0.8 Hz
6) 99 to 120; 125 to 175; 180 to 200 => -1.9 Hz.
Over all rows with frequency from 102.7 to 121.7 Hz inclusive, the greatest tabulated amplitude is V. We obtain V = 310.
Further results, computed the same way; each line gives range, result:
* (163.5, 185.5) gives 296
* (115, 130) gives 313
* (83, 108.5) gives 298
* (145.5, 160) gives 274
